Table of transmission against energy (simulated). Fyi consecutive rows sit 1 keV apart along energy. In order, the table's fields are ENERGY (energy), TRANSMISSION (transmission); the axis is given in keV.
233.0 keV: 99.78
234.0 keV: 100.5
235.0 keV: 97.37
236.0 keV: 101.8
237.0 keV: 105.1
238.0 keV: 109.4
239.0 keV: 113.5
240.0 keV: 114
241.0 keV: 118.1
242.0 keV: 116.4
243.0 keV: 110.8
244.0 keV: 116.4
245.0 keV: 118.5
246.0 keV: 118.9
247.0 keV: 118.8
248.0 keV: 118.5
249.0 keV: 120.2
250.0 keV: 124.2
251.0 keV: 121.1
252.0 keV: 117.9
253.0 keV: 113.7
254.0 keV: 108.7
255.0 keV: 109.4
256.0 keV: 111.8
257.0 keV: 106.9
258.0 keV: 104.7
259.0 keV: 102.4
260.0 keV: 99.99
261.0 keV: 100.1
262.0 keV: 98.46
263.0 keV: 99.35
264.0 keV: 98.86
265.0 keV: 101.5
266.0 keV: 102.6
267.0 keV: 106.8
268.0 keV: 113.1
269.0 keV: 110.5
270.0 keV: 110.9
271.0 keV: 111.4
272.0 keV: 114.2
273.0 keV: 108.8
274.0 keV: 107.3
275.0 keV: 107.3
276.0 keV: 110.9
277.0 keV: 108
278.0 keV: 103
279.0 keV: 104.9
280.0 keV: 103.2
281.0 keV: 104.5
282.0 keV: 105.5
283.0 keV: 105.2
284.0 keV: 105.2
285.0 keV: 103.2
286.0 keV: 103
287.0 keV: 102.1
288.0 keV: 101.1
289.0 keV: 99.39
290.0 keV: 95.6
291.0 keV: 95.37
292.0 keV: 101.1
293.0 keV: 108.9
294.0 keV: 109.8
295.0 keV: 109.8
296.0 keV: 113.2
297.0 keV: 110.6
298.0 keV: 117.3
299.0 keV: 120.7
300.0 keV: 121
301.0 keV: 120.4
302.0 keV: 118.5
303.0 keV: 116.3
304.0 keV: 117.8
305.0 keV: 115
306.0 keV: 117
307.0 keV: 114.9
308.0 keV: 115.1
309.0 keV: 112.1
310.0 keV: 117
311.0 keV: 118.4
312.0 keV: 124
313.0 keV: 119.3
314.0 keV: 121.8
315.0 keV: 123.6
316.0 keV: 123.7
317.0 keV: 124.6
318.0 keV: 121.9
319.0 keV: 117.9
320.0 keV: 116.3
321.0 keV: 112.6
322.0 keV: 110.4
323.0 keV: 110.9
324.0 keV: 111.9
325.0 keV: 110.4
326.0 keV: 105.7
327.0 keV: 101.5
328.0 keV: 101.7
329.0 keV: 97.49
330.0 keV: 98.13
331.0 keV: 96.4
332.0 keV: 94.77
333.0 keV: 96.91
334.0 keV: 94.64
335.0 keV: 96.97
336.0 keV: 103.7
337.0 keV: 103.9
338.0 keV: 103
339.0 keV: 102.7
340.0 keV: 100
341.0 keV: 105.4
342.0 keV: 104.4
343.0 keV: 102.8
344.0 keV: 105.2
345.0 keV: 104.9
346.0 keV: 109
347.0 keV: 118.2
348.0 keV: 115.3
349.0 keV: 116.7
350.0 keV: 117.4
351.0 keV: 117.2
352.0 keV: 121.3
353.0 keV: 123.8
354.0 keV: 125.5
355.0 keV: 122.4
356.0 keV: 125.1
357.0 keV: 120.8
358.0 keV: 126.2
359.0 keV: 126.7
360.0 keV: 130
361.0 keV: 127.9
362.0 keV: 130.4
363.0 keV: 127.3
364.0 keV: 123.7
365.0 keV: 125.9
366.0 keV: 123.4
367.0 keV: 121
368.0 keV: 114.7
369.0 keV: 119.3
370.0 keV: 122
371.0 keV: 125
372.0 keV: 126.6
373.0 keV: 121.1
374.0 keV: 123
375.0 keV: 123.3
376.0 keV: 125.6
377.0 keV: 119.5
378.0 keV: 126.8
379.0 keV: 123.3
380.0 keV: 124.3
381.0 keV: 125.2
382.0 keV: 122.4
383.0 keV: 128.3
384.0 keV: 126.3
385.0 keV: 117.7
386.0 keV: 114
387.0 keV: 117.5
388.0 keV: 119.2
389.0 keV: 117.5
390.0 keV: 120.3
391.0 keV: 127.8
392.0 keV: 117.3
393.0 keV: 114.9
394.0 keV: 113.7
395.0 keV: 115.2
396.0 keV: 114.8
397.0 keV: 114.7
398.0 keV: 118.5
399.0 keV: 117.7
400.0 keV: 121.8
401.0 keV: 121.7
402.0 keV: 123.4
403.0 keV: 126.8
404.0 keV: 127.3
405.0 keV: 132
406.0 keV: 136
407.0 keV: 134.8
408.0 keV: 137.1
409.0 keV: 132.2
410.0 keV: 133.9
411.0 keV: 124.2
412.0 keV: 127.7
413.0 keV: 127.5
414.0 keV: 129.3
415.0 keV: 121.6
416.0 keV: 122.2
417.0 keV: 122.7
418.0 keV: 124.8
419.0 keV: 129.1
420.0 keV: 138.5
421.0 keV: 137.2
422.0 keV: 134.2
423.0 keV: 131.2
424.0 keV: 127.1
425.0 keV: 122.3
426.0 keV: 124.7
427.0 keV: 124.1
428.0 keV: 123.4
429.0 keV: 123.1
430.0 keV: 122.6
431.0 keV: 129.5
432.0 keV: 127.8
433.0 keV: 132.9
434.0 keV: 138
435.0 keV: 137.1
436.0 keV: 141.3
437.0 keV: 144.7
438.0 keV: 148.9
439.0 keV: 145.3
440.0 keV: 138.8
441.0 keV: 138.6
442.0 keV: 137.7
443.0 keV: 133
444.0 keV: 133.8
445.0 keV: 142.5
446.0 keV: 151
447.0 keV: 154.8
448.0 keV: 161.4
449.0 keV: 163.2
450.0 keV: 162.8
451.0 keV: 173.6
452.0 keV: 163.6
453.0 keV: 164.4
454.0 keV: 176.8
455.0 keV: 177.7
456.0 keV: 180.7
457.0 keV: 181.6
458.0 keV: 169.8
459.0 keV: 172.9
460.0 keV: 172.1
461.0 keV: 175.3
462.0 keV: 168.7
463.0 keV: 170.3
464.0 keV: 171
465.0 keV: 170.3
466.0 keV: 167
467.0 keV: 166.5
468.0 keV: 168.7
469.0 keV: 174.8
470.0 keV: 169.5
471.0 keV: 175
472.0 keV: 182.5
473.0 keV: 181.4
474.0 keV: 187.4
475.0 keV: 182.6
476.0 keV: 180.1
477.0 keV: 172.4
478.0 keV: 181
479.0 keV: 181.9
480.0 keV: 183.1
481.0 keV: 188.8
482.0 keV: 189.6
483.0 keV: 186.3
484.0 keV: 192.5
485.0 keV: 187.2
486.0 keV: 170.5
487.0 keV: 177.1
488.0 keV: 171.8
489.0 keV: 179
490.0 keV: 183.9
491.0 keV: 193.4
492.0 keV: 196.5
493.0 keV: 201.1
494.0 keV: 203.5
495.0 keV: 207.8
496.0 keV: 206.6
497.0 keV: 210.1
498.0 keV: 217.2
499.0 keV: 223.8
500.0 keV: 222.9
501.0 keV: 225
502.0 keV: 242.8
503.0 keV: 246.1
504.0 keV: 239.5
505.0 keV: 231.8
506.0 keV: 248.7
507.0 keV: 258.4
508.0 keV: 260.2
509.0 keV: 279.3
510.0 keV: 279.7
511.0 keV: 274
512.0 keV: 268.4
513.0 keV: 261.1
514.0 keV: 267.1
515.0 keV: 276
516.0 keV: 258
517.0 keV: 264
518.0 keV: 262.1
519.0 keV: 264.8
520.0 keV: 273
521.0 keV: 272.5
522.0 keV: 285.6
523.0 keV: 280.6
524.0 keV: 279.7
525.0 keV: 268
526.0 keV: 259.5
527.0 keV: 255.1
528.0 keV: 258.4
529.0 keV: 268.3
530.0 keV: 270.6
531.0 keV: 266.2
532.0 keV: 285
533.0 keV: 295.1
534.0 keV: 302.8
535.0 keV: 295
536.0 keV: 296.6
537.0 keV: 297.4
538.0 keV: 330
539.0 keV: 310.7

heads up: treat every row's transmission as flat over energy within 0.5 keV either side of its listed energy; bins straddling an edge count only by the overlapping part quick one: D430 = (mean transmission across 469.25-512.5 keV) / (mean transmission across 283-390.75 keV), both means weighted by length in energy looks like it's 1.8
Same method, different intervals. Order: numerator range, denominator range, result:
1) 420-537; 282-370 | 1.75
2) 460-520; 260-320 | 1.90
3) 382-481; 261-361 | 1.30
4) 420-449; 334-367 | 1.18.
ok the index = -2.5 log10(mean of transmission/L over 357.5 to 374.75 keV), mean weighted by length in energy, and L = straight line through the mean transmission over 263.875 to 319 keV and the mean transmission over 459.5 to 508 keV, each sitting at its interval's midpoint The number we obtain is 0.15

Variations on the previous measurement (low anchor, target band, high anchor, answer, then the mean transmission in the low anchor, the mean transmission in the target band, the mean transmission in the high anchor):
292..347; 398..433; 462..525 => 0.30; 111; 128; 216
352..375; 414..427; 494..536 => 0.34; 124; 128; 259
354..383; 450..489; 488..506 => 0.10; 124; 176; 213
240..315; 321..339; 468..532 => 0.32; 111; 103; 226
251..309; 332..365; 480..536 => 0.29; 108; 114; 241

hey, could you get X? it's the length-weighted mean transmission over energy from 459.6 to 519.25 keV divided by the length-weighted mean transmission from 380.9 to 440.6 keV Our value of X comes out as 1.64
